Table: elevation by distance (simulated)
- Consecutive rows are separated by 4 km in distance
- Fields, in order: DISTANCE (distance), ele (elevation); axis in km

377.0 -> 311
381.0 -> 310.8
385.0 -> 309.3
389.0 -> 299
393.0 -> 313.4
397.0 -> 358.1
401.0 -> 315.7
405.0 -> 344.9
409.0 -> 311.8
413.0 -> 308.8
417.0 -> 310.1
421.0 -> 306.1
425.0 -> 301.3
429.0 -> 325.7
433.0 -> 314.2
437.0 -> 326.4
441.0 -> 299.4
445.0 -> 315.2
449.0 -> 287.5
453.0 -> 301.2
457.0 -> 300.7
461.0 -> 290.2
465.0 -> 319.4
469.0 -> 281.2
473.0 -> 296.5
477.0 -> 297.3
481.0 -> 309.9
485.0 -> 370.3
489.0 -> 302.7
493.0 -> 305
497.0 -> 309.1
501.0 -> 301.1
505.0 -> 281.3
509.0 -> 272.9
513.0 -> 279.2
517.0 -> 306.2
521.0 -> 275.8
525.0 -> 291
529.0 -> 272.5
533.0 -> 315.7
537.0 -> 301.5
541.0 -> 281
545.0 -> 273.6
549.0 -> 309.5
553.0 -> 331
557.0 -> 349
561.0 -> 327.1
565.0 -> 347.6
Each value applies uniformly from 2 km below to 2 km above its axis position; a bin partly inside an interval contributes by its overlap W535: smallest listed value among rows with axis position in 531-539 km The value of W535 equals 301.5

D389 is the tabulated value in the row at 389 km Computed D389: 299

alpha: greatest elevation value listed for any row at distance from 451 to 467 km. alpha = 319.4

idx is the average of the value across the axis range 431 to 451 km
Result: 309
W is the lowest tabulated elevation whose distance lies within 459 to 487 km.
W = 281.2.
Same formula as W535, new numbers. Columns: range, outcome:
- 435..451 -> 287.5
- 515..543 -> 272.5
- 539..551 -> 273.6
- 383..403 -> 299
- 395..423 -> 306.1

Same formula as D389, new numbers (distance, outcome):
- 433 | 314.2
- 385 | 309.3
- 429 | 325.7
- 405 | 344.9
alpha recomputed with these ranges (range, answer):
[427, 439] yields 326.4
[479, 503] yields 370.3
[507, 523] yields 306.2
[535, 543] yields 301.5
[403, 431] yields 344.9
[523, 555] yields 331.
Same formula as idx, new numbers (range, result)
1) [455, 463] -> 295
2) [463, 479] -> 299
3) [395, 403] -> 337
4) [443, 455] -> 301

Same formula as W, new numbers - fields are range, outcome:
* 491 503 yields 301.1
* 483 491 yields 302.7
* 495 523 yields 272.9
